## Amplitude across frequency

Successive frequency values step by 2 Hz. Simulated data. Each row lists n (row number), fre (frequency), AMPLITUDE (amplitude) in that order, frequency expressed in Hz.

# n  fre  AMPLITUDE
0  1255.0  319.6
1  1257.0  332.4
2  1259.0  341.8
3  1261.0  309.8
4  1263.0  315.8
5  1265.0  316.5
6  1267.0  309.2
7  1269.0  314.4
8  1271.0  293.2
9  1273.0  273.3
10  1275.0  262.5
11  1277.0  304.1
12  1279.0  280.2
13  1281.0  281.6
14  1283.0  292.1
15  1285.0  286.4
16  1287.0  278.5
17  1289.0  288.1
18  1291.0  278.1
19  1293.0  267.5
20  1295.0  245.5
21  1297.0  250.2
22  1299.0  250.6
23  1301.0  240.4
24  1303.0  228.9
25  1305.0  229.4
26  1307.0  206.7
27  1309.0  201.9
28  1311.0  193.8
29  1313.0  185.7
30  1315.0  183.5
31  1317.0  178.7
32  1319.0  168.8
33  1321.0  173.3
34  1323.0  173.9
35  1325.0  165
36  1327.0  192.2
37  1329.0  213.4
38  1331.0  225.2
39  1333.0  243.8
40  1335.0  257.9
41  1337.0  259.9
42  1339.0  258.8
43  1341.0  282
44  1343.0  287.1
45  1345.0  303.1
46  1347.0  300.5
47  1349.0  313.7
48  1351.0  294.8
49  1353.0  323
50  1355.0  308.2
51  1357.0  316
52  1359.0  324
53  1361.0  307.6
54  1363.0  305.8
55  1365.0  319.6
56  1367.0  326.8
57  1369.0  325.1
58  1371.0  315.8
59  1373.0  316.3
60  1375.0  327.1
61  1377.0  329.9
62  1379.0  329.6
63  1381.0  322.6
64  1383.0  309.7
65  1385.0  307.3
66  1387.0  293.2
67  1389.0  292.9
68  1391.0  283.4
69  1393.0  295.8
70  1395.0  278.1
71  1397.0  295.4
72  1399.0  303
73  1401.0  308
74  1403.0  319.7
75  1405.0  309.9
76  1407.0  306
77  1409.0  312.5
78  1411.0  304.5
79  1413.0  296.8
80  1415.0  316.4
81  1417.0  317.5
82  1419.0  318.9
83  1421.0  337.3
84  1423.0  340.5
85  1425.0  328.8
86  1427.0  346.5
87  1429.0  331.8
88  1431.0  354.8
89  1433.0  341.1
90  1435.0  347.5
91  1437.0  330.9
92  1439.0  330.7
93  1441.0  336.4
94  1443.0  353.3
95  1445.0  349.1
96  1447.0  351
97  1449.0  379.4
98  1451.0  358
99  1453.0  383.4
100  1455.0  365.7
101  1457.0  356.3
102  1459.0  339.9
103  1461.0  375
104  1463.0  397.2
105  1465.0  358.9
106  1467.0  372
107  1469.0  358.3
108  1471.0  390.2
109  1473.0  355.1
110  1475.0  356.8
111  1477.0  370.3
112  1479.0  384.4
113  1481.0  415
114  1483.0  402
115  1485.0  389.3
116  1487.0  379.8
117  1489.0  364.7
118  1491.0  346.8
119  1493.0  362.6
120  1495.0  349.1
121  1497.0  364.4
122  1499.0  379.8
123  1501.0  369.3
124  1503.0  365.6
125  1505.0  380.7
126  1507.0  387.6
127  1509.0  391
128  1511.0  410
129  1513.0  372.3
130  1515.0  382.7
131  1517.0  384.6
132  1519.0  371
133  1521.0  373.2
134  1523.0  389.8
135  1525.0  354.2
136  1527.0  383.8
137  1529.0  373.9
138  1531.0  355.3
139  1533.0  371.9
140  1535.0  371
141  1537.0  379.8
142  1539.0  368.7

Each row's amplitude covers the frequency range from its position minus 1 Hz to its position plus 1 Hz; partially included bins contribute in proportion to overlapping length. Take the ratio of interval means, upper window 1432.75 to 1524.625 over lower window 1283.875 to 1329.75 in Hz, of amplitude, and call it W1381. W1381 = 1.7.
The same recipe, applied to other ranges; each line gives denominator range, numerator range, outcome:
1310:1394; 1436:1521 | 1.36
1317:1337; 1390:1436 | 1.56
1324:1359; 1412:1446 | 1.24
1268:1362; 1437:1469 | 1.41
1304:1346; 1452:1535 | 1.71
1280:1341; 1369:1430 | 1.36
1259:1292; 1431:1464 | 1.21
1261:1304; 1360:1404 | 1.11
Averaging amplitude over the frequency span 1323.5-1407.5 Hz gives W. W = 292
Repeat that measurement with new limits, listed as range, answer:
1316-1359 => 251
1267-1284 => 289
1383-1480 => 336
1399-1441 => 325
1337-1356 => 295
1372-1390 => 314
